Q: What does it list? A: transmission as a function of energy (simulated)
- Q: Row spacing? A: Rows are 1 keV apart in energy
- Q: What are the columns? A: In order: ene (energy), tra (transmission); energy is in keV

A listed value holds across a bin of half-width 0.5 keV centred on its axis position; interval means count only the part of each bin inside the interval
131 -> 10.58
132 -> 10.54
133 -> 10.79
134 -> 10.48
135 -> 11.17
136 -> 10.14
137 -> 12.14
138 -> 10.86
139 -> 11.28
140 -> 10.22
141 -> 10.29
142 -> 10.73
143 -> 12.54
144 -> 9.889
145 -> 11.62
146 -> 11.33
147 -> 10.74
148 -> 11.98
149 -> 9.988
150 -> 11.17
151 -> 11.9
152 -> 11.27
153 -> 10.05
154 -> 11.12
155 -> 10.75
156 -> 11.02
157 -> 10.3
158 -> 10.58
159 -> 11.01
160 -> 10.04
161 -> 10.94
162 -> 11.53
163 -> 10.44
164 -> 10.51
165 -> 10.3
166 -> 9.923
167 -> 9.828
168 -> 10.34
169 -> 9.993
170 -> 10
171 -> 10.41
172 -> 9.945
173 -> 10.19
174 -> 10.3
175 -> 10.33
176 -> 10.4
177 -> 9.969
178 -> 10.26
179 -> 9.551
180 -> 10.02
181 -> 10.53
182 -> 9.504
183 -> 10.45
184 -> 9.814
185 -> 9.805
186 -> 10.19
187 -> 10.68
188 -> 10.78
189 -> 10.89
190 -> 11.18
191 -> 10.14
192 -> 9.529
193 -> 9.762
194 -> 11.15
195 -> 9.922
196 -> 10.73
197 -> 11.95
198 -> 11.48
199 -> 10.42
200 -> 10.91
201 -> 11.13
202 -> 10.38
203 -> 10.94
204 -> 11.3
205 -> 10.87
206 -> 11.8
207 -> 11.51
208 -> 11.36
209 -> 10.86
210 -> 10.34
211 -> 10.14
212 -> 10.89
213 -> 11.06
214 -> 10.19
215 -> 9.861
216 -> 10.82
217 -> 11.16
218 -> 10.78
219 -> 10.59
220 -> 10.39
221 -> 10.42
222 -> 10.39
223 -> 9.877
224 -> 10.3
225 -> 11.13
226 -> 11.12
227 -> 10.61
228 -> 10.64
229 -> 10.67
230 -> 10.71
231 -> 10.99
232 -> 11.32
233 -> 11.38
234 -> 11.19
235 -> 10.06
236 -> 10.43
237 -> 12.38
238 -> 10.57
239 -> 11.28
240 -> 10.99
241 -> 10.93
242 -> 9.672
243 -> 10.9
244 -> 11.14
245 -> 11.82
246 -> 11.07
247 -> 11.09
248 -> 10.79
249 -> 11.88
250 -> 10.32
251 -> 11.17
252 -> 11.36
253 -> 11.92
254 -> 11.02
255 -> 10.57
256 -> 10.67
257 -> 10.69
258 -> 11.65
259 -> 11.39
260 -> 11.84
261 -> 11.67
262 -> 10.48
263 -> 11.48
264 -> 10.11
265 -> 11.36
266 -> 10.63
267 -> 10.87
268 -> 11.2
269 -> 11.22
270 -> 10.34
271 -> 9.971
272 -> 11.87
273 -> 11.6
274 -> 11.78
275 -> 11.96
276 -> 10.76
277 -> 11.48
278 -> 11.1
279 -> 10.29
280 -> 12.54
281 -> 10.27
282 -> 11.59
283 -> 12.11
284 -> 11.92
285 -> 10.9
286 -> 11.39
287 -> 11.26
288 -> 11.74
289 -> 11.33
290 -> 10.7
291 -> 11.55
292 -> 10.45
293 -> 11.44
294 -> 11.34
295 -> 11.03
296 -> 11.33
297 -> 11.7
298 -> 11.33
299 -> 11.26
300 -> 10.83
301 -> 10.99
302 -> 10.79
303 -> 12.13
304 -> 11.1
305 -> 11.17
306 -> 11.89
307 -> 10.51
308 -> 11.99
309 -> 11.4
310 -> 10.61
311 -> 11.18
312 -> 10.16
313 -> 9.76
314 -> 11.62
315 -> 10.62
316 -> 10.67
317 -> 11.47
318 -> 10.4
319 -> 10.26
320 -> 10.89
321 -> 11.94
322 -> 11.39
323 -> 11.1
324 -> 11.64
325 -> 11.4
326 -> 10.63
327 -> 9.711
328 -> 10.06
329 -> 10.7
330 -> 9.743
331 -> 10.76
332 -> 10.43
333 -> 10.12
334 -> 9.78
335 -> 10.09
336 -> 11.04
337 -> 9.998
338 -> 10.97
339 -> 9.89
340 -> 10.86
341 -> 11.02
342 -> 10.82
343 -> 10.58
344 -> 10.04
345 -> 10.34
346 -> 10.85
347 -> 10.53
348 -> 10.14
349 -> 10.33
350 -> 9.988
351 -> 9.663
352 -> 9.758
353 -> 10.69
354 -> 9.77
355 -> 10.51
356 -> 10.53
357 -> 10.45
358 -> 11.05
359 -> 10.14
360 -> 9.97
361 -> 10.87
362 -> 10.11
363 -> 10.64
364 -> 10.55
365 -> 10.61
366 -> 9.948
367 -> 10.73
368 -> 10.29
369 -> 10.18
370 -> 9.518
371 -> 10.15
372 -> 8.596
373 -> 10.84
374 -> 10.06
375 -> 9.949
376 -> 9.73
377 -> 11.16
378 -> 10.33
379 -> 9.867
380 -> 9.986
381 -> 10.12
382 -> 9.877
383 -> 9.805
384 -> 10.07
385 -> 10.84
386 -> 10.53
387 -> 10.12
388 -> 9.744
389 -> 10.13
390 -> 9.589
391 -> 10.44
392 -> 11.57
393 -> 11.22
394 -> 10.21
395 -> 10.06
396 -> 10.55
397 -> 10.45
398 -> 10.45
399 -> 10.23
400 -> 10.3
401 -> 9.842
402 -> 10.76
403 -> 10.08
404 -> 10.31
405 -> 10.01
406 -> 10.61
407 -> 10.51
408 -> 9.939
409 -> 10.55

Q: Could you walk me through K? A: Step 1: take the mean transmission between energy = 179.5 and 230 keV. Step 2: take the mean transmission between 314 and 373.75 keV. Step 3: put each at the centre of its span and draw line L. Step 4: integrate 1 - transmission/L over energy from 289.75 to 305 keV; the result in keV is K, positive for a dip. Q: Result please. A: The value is -1.0 keV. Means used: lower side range 10.6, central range 11.2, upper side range 10.5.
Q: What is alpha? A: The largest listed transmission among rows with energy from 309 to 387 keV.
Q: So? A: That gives 11.94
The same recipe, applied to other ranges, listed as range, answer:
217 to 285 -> 12.54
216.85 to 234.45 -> 11.38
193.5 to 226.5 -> 11.95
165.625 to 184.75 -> 10.53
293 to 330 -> 12.13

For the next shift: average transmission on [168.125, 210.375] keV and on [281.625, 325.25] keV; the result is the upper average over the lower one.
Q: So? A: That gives 1.1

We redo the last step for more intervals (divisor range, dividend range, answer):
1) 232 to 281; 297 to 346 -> 0.97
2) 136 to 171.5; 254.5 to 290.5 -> 1.04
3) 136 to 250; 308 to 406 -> 0.97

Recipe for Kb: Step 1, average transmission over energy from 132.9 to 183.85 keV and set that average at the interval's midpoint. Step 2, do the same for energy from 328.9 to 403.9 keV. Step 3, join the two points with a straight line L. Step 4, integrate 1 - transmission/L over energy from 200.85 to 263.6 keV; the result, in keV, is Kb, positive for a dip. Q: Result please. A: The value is -2.6 keV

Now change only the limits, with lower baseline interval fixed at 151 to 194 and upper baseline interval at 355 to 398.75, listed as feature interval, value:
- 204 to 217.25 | -0.6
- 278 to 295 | -1.6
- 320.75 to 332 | -0.5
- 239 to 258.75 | -1.3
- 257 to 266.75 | -0.8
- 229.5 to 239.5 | -0.7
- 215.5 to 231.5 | -0.5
